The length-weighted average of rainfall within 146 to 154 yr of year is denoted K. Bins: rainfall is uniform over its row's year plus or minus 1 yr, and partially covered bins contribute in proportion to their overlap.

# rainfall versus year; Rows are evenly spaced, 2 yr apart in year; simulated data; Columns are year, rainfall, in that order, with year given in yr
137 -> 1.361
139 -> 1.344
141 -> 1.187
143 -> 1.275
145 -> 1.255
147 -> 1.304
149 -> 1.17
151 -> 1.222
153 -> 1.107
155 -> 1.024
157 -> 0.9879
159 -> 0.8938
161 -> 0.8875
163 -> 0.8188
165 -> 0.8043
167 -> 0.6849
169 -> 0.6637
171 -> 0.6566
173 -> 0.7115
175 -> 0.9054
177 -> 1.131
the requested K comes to 1.2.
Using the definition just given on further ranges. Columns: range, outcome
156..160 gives 0.941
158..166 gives 0.851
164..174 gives 0.704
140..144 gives 1.23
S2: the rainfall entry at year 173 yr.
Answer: 0.7115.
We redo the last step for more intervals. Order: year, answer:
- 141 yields 1.187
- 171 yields 0.6566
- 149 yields 1.17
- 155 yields 1.024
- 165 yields 0.8043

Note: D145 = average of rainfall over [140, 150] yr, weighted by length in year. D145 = 1.24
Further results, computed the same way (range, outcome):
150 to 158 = 1.09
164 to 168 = 0.745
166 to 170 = 0.674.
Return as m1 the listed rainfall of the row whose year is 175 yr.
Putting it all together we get 0.9054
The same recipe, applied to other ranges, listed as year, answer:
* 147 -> 1.304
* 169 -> 0.6637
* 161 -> 0.8875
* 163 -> 0.8188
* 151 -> 1.222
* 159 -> 0.8938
